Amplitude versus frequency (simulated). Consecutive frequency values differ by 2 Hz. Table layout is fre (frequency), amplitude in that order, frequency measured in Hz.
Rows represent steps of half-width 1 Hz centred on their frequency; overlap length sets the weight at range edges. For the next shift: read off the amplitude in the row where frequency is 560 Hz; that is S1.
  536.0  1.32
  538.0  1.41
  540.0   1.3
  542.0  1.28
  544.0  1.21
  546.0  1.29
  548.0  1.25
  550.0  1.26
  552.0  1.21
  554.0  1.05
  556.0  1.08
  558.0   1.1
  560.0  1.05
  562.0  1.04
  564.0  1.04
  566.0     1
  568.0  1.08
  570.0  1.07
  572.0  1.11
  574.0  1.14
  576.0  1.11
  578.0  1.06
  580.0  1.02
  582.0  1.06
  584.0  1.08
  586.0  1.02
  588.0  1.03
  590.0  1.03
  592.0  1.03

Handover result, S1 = 1.05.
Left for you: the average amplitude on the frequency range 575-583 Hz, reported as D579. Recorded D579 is 1.06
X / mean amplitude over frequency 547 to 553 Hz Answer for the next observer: 1.24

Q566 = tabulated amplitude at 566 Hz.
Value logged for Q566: 1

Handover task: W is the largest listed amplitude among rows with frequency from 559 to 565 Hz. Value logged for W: 1.05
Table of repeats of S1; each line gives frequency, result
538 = 1.41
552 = 1.21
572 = 1.11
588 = 1.03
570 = 1.07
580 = 1.02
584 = 1.08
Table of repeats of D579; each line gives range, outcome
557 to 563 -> 1.06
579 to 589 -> 1.04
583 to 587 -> 1.05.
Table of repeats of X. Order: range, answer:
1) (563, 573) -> 1.06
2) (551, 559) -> 1.11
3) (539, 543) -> 1.29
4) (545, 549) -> 1.27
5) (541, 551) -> 1.26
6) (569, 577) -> 1.11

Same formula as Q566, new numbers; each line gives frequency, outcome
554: 1.05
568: 1.08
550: 1.26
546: 1.29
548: 1.25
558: 1.1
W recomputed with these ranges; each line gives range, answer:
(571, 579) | 1.14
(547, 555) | 1.26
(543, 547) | 1.29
